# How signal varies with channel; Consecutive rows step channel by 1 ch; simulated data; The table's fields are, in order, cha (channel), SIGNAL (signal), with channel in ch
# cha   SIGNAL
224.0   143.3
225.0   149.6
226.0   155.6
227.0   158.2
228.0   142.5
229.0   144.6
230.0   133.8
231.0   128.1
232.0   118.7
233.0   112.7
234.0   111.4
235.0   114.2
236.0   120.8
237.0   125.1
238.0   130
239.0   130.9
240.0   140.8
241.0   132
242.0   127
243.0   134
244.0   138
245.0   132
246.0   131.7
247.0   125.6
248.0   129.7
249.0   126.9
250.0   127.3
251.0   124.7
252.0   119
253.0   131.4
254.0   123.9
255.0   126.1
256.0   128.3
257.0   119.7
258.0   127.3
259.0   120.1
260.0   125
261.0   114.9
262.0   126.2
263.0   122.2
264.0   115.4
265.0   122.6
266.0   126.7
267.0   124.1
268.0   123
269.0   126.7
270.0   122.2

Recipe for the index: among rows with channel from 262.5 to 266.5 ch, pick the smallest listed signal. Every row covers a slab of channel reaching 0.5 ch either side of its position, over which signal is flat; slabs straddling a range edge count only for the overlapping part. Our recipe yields 115.4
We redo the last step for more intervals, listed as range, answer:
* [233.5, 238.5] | 111.4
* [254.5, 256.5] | 126.1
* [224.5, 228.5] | 142.5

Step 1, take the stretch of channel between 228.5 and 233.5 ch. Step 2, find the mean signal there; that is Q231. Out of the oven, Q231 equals 128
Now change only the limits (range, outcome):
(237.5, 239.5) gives 130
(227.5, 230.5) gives 140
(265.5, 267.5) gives 125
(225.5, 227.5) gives 157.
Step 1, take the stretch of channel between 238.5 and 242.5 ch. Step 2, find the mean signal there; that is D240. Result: 133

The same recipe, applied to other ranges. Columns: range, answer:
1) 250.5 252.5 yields 122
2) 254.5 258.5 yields 125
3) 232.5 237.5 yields 117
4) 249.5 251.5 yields 126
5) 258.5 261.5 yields 120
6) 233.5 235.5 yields 113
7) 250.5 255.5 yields 125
